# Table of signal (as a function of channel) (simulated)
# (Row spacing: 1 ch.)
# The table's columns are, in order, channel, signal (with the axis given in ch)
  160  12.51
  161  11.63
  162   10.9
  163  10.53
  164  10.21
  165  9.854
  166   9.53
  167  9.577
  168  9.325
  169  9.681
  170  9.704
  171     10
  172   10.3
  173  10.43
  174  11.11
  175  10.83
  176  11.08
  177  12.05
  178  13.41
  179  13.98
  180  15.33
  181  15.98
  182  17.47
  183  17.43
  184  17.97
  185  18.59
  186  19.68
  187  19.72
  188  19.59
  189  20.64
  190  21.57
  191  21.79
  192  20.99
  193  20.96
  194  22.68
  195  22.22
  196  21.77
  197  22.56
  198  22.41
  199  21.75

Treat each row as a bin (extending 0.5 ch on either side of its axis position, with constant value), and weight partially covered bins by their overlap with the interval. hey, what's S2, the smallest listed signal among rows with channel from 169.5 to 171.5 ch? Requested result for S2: 9.704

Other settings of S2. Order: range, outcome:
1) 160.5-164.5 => 10.21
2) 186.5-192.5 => 19.59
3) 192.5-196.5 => 20.96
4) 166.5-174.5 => 9.325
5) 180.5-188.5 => 15.98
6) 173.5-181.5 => 10.83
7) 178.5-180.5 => 13.98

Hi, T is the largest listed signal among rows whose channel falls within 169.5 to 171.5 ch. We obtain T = 10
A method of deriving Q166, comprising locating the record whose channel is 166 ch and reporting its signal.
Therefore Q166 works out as 9.53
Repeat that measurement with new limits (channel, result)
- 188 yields 19.59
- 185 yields 18.59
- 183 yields 17.43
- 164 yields 10.21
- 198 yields 22.41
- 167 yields 9.577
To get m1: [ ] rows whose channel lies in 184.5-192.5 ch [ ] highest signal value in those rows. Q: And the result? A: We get 21.79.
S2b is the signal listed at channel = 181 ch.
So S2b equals 15.98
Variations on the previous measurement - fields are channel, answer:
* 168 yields 9.325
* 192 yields 20.99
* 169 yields 9.681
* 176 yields 11.08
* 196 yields 21.77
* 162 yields 10.9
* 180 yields 15.33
